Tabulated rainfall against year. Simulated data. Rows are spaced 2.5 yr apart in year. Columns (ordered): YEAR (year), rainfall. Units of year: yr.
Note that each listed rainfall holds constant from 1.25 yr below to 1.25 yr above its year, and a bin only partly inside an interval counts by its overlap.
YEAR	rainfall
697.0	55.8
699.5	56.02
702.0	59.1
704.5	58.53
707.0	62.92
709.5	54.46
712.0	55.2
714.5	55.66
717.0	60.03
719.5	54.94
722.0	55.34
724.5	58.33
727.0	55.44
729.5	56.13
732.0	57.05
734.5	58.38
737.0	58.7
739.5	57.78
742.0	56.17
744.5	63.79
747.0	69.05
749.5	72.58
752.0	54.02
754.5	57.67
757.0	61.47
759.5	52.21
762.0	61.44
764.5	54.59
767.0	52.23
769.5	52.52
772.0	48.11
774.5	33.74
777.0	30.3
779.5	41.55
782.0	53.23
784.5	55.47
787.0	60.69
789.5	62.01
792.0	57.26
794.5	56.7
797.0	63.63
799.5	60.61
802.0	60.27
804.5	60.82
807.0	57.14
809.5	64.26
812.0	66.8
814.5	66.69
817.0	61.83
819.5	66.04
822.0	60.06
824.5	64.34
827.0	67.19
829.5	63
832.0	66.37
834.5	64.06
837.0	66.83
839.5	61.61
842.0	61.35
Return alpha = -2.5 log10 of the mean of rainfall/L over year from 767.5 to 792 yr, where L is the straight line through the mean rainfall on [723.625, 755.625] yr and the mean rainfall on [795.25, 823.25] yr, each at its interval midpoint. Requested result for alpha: 0.239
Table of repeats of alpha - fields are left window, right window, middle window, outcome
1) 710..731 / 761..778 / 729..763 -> -0.16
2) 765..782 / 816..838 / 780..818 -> -0.12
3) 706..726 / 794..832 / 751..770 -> 0.07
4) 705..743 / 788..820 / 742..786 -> 0.10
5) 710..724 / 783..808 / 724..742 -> -0.01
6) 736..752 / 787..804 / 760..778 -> 0.27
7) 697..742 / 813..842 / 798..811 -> 0.03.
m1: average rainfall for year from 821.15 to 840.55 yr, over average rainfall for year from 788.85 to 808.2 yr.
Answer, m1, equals 1.08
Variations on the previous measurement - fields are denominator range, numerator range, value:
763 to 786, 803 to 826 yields 1.34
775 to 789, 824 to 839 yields 1.35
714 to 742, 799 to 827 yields 1.10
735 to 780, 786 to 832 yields 1.14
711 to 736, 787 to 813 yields 1.07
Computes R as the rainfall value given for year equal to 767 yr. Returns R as 52.23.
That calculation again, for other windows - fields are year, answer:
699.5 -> 56.02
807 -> 57.14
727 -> 55.44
